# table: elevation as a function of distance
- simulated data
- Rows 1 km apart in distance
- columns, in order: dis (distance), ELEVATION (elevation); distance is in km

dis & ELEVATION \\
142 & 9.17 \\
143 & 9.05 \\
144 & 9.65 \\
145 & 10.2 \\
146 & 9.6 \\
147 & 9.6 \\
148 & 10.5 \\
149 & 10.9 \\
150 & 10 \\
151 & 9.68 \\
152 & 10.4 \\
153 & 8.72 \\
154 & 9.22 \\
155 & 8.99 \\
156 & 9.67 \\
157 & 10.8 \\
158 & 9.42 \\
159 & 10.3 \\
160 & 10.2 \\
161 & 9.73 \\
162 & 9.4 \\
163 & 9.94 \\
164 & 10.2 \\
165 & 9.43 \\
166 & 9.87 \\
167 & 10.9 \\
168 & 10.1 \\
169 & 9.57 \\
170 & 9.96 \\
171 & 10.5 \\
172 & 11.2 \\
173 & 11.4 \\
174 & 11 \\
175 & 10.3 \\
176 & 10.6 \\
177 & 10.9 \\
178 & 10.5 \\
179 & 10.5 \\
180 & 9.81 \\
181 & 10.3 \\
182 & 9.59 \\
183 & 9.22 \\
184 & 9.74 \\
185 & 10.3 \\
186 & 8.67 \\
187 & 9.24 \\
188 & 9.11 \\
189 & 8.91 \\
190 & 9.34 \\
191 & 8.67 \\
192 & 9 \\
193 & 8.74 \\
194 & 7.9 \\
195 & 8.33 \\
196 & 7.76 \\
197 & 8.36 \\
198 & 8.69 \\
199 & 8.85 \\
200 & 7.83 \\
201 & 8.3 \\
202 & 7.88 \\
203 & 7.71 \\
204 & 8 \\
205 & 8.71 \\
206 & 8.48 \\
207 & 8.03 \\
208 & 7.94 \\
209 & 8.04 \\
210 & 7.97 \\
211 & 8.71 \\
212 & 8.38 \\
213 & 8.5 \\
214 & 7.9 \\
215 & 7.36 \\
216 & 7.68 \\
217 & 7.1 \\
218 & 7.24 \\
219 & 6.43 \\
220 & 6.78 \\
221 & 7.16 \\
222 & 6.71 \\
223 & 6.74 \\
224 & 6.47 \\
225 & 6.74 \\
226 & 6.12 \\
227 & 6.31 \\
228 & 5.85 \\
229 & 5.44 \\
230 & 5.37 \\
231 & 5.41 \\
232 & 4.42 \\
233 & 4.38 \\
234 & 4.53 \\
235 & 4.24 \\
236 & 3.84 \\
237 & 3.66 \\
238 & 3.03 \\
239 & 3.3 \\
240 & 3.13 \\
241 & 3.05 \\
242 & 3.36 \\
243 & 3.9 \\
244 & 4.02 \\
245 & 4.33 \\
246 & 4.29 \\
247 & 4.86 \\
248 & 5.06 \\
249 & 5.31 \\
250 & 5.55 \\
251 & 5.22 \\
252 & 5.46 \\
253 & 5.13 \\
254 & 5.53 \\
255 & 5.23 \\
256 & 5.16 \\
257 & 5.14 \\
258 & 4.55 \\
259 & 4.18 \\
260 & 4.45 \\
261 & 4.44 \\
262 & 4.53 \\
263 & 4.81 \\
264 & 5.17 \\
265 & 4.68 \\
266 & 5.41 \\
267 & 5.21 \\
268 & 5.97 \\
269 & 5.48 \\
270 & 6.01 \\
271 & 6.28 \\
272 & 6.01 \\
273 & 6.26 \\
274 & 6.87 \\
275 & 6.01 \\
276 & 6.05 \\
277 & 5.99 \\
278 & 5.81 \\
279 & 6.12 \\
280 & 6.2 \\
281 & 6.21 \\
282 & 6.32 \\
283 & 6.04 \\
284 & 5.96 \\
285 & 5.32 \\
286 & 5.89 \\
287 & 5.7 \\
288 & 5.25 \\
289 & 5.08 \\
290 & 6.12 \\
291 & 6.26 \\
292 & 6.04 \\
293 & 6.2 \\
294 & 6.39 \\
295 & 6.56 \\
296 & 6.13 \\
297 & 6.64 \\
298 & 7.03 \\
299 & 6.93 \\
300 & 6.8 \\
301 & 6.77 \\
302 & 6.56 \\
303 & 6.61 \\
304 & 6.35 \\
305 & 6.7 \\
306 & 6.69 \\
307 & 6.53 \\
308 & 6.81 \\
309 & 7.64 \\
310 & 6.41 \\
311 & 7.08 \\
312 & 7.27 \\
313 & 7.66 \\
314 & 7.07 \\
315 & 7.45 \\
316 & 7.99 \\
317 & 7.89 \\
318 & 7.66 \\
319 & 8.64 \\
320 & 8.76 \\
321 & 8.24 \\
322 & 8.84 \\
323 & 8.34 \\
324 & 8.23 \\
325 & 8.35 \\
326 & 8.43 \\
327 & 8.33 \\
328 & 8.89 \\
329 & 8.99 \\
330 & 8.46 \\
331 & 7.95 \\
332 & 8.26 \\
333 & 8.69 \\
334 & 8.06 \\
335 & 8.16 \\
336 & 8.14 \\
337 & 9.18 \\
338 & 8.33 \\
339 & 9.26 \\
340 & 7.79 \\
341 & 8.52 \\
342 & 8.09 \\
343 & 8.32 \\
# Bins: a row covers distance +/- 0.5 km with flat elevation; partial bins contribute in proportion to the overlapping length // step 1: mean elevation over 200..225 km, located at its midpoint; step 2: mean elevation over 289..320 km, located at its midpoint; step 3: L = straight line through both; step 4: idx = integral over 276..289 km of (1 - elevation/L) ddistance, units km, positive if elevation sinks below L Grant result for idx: 2.2 km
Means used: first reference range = 7.66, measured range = 5.88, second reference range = 6.9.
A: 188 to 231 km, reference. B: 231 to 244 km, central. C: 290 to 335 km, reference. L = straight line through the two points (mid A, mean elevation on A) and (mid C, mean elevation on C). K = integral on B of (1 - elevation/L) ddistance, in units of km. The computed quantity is 6.5 km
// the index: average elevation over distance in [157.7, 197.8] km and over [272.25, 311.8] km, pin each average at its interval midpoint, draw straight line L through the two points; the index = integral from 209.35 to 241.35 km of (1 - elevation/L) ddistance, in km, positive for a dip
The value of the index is 9.22 km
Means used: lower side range 9.72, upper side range 6.32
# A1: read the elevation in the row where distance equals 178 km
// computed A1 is 10.5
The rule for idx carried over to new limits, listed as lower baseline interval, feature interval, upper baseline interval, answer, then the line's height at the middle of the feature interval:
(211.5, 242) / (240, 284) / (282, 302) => 5.5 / 5.97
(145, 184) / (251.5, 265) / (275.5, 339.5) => 5.4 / 8.17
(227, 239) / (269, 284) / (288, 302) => -0.8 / 5.82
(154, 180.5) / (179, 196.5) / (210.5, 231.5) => -0.4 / 8.92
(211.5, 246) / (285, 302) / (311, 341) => 2.6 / 7.33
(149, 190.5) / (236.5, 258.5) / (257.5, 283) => 6.9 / 6.56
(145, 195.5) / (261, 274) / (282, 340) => 4.1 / 8.08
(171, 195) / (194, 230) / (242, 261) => 0.7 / 7.66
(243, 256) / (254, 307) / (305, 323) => 3.0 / 6.21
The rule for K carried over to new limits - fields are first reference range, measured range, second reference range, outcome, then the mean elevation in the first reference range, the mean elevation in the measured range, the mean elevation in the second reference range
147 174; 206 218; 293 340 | 1.68 km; 10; 7.96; 7.64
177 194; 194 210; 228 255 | -0.38 km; 9.47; 8.18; 4.49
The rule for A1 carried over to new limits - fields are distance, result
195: 8.33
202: 7.88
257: 5.14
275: 6.01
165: 9.43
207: 8.03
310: 6.41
